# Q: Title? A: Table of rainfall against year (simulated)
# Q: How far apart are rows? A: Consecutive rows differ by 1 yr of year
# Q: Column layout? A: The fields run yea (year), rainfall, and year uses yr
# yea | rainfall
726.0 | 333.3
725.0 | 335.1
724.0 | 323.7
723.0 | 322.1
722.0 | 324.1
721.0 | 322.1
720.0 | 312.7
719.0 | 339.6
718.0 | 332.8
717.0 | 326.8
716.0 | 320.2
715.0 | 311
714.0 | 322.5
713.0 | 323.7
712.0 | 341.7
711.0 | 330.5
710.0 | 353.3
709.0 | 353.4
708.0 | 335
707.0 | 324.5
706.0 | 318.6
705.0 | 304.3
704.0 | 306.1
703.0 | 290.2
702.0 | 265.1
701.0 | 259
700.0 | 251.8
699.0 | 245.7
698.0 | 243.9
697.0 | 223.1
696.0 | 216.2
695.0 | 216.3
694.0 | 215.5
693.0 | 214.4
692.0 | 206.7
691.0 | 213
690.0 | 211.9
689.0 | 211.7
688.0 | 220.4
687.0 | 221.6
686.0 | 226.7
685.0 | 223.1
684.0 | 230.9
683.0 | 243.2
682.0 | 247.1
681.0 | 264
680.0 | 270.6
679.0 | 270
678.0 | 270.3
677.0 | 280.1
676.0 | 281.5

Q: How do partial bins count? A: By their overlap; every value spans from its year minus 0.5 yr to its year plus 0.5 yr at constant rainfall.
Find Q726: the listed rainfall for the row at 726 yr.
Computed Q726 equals 333.3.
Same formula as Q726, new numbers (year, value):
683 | 243.2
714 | 322.5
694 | 215.5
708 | 335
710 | 353.3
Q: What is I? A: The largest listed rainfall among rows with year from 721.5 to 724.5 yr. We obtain 324.1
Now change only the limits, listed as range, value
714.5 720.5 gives 339.6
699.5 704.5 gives 306.1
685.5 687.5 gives 226.7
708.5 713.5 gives 353.4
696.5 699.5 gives 245.7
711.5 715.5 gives 341.7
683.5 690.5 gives 230.9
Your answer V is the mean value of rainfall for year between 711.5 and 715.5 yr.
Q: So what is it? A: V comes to 325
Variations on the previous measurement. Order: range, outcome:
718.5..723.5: 324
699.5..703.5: 267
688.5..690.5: 212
